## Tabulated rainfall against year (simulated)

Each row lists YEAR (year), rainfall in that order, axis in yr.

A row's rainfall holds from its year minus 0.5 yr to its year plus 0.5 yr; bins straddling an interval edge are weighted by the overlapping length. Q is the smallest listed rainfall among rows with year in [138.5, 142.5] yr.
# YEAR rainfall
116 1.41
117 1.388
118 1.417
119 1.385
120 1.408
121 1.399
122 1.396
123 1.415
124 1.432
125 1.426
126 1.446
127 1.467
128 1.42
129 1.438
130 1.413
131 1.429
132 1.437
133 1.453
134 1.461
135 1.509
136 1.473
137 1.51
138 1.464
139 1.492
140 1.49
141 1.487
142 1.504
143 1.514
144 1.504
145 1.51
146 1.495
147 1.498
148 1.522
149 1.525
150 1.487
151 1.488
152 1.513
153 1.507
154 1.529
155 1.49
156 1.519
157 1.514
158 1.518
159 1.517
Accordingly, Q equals 1.487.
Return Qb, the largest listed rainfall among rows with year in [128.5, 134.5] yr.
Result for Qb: 1.461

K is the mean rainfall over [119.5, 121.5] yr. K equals 1.4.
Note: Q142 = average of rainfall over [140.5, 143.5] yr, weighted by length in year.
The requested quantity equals 1.5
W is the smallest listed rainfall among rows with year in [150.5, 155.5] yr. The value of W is 1.488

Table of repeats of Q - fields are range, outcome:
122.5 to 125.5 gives 1.415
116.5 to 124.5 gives 1.385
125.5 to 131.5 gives 1.413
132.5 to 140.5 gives 1.453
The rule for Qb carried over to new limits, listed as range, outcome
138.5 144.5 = 1.514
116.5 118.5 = 1.417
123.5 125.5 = 1.432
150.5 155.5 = 1.529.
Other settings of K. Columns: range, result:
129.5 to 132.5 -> 1.43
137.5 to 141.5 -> 1.48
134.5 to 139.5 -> 1.49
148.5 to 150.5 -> 1.51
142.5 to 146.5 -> 1.51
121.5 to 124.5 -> 1.41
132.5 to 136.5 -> 1.47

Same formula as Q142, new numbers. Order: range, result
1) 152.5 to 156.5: 1.51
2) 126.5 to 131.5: 1.43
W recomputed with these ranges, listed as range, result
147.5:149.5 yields 1.522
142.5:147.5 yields 1.495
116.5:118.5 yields 1.388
